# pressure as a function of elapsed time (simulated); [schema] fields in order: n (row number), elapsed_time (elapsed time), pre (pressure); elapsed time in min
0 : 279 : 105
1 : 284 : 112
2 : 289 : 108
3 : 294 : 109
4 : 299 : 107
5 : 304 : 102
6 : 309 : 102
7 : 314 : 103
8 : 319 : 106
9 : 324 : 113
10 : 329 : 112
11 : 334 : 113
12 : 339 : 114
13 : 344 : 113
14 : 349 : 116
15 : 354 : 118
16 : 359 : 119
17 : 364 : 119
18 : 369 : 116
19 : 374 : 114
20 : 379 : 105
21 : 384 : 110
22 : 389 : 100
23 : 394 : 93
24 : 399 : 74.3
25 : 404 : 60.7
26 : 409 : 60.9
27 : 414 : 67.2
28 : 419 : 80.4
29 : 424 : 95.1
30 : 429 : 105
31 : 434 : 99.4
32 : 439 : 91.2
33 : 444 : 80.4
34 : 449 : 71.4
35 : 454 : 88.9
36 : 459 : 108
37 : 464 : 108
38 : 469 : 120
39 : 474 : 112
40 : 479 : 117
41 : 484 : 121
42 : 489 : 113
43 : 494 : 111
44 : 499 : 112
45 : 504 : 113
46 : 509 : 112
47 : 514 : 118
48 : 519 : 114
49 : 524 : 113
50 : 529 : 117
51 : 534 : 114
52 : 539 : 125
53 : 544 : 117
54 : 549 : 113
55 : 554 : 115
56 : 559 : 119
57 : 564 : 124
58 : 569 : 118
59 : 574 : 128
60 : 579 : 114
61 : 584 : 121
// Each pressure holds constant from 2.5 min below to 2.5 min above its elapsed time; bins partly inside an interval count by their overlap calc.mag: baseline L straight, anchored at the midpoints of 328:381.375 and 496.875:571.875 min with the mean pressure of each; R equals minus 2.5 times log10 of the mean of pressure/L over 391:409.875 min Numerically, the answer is 0.48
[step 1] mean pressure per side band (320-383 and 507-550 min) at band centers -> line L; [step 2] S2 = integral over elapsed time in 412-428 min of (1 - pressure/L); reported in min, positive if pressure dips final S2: 4.4 min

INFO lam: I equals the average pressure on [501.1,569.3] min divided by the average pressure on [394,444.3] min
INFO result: 1.4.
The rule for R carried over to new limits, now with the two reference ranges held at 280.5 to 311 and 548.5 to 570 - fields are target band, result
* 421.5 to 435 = 0.13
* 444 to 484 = 0.11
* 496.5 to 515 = 0.02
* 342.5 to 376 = -0.07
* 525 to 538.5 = 0.00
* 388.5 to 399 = 0.22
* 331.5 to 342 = -0.05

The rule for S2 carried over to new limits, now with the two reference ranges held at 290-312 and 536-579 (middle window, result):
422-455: 6.6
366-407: 5.0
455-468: 0.8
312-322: 0.1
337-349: -0.7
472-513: 0.6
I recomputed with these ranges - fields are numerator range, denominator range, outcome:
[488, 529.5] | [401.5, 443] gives 1.38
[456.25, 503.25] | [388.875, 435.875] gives 1.37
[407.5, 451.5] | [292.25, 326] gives 0.79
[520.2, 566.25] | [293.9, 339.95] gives 1.09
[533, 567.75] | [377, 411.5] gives 1.38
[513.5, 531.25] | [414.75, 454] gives 1.31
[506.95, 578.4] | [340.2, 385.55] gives 1.03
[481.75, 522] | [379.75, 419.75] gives 1.39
